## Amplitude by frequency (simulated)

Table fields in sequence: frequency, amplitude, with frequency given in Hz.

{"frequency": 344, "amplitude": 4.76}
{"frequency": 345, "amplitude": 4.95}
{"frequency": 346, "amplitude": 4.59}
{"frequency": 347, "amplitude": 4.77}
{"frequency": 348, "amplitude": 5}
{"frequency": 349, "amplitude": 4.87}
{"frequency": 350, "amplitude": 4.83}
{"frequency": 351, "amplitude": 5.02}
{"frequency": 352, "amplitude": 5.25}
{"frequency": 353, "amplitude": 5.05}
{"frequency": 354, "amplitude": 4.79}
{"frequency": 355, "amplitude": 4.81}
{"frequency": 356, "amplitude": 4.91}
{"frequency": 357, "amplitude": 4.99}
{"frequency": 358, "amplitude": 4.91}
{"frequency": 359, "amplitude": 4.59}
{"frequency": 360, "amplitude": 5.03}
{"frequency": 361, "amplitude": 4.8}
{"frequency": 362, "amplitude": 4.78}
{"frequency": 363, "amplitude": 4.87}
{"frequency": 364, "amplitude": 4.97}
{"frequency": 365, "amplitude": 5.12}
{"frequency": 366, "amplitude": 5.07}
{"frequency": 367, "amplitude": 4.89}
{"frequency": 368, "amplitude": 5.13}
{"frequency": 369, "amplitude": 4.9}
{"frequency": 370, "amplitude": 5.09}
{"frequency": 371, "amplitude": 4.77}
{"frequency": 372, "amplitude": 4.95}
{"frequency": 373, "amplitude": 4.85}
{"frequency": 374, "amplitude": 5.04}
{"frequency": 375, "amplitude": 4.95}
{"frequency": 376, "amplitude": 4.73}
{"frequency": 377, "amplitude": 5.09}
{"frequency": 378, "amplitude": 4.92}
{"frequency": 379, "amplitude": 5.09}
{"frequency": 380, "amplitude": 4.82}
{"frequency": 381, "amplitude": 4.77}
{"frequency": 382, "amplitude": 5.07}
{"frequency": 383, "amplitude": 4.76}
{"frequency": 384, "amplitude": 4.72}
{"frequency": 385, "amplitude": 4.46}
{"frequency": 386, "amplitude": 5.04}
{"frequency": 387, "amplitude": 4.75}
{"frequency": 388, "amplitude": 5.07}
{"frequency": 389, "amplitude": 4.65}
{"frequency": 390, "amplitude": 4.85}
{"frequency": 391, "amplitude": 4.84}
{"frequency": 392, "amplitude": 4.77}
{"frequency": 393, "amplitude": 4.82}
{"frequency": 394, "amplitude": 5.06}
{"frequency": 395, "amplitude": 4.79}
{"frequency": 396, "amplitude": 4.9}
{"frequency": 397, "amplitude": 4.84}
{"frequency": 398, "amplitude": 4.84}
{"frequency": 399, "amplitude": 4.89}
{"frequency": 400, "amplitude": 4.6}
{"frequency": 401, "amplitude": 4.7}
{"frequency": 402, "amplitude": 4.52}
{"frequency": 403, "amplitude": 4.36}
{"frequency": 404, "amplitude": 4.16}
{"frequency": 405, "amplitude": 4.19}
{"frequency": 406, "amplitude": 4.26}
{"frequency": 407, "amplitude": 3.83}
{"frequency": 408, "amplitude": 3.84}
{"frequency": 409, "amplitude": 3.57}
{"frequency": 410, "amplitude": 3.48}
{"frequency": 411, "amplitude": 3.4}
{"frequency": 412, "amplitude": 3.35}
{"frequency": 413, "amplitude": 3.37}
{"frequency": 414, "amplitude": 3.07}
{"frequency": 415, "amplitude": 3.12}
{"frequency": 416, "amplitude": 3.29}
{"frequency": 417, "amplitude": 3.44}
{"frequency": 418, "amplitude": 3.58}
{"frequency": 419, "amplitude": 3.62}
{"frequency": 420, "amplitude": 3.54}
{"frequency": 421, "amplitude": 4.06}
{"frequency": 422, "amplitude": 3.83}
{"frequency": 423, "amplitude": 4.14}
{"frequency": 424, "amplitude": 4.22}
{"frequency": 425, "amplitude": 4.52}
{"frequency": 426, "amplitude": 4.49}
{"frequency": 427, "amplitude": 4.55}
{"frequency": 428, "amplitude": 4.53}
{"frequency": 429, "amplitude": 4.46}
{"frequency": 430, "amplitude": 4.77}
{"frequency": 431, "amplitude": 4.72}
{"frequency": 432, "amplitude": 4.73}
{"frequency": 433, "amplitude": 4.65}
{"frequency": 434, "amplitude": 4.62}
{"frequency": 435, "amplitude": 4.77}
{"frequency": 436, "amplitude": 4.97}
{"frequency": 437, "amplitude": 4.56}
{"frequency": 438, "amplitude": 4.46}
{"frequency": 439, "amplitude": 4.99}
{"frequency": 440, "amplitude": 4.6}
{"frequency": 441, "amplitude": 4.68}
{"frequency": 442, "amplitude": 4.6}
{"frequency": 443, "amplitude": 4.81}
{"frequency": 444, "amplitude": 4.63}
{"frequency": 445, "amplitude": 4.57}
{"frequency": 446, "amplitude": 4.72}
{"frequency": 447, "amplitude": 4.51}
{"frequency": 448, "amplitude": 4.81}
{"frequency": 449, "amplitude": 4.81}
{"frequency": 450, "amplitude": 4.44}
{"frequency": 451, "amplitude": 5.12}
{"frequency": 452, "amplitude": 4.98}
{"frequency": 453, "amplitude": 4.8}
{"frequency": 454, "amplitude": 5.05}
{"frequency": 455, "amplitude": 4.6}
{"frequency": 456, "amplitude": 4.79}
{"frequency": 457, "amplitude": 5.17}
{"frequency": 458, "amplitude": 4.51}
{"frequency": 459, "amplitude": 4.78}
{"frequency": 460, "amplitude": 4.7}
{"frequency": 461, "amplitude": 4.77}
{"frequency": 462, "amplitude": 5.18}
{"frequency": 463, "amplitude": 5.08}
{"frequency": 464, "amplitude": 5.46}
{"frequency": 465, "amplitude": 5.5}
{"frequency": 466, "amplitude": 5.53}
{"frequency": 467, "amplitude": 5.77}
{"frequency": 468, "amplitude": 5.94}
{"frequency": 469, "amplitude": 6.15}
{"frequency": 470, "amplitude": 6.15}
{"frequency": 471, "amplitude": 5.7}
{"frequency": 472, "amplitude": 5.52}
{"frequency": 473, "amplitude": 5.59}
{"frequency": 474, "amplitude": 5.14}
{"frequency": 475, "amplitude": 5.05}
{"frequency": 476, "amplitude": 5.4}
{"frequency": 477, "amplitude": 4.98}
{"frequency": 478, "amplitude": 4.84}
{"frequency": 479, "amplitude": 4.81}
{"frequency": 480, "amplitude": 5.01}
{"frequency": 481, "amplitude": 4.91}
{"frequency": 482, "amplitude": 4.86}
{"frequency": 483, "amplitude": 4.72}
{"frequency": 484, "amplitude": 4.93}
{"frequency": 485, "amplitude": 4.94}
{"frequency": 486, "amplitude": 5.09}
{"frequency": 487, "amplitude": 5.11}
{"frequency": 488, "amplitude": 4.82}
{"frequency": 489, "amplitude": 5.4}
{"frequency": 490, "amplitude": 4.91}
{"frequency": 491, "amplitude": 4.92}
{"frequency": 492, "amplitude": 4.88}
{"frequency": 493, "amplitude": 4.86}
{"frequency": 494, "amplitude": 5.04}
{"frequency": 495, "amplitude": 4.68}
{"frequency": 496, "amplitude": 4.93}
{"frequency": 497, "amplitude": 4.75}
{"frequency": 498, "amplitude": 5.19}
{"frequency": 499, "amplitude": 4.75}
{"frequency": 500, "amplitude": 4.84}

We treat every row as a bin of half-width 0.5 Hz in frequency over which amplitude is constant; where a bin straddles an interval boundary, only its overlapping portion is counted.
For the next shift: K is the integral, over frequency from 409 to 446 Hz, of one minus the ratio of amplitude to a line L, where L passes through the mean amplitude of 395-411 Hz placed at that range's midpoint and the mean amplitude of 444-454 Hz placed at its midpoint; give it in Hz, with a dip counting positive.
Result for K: 3.0 Hz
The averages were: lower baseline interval 4.32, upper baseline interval 4.76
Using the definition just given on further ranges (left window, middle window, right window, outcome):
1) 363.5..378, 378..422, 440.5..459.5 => 5.27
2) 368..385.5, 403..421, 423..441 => 4.14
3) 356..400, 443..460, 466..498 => 1.05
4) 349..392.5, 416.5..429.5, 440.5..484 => 2.37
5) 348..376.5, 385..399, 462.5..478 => 0.66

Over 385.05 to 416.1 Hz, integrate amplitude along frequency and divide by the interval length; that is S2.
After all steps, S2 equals 4.31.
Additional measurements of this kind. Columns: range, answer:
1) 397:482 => 4.61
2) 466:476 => 5.65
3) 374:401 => 4.85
